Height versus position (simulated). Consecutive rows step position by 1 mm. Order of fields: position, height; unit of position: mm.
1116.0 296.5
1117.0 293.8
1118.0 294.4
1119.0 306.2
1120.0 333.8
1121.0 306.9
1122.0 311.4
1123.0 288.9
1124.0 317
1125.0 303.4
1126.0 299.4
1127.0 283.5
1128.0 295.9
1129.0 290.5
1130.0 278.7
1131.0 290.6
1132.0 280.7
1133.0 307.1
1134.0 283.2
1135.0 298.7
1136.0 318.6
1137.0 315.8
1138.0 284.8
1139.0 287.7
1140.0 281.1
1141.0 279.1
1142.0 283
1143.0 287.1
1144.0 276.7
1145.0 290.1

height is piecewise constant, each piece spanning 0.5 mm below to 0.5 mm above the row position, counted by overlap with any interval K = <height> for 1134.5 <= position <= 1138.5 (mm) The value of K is 304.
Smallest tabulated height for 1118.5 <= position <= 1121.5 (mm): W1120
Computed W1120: 306.2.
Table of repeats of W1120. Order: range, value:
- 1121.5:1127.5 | 283.5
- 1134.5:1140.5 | 281.1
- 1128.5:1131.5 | 278.7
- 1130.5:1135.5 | 280.7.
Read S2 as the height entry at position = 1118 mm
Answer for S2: 294.4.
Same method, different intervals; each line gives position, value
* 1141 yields 279.1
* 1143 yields 287.1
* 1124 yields 317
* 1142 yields 283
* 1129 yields 290.5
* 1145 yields 290.1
